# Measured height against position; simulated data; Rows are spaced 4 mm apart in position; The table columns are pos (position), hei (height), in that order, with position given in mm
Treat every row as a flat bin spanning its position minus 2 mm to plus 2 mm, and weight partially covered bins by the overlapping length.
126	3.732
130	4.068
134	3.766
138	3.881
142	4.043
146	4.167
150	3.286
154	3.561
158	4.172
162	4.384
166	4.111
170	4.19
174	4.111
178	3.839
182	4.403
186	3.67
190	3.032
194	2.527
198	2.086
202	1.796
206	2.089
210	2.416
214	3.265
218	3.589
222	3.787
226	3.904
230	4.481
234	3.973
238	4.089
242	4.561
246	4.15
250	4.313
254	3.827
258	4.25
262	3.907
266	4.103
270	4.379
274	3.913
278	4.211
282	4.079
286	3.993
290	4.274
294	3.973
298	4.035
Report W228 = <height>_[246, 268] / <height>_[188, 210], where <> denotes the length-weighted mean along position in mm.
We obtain 1.8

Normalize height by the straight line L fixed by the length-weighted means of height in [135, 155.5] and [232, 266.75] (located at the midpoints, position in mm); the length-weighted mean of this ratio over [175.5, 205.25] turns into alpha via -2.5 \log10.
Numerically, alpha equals 0.28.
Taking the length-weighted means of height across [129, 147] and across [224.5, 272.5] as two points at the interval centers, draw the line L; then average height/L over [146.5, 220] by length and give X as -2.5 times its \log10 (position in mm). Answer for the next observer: 0.19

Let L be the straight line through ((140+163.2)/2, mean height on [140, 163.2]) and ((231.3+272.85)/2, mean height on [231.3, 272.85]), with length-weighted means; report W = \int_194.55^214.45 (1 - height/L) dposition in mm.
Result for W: 8.7 mm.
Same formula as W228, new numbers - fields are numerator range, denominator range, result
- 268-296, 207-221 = 1.34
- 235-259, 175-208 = 1.41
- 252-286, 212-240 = 1.05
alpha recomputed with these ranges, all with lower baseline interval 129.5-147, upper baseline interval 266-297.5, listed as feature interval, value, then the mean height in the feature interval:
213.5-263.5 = 0.01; 4.03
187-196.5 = 0.38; 2.84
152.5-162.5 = -0.01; 4.01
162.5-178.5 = -0.03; 4.11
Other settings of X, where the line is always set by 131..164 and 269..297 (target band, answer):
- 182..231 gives 0.28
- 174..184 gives -0.04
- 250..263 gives 0.00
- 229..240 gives -0.03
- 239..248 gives -0.07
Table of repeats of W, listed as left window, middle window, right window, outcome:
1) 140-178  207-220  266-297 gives 3.32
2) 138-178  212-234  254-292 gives 1.28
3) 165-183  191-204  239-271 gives 6.06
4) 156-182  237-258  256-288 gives -0.42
